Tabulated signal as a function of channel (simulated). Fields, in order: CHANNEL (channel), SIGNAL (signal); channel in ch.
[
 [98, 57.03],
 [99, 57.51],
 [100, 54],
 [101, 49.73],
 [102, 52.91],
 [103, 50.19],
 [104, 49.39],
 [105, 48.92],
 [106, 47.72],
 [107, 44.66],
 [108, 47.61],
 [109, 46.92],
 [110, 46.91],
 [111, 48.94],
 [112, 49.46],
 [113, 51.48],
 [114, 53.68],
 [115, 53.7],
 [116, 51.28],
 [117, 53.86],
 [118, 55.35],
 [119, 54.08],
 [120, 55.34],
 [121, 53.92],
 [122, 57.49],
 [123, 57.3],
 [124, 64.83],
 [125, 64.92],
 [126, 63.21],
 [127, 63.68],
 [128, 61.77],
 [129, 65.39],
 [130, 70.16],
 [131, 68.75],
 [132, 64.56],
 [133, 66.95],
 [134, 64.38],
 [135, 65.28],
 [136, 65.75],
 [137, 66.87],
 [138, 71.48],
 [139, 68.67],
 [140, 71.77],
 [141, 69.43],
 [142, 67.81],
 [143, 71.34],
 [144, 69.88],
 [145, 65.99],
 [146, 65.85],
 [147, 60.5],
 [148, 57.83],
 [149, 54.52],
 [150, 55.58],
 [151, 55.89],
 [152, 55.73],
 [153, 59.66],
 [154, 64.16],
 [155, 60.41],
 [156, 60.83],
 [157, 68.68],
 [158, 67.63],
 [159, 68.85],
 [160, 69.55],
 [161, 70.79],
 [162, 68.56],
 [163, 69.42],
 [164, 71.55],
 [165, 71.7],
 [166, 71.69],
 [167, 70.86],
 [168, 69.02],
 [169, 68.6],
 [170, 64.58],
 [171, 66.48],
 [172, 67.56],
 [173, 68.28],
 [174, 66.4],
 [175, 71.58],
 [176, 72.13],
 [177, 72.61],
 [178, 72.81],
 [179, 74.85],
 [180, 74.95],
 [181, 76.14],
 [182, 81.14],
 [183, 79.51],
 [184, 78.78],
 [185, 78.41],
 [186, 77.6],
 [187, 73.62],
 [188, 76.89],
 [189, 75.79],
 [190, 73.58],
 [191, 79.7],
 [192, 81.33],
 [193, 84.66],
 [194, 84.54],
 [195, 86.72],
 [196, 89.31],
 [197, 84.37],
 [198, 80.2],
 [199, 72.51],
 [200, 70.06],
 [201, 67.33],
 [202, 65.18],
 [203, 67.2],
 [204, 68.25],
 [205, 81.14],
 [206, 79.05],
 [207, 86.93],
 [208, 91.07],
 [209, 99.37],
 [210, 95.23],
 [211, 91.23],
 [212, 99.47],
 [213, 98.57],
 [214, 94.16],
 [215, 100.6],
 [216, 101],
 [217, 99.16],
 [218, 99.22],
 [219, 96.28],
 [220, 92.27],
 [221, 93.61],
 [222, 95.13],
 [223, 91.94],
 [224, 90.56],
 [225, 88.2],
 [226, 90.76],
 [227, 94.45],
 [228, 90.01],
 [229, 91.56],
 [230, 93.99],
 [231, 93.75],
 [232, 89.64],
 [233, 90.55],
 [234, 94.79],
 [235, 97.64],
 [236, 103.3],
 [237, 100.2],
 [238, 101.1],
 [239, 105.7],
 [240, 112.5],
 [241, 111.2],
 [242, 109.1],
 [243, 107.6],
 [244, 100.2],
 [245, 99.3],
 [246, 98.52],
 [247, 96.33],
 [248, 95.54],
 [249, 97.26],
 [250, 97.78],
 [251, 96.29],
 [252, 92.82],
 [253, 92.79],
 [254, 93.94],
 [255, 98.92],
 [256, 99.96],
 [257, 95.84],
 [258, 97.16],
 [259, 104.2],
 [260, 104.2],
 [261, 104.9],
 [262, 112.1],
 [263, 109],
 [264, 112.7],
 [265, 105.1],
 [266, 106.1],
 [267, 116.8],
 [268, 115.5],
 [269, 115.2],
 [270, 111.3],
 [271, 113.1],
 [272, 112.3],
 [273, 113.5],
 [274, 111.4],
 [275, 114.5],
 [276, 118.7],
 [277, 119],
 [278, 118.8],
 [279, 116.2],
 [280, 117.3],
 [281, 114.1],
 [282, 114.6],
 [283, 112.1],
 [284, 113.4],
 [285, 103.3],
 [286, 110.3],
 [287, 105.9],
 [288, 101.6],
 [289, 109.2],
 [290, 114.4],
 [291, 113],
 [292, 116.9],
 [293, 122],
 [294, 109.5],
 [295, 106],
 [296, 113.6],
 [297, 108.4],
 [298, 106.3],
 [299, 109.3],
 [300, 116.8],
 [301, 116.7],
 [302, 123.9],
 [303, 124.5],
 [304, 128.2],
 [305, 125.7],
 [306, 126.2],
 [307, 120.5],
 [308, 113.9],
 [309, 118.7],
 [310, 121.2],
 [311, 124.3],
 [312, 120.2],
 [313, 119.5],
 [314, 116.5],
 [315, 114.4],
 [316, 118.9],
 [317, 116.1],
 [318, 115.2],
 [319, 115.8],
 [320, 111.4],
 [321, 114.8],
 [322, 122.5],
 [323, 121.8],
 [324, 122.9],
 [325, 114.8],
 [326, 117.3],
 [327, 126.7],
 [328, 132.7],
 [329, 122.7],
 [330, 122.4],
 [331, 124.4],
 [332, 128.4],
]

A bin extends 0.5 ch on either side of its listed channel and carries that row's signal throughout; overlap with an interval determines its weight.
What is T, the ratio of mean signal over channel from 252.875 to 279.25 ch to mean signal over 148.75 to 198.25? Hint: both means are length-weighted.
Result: 1.5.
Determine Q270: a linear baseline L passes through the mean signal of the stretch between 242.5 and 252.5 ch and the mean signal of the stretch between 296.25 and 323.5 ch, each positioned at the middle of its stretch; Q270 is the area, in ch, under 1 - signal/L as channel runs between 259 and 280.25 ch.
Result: -1.5 ch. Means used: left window 98.2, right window 118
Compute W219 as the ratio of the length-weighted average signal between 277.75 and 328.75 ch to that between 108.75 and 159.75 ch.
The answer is 1.90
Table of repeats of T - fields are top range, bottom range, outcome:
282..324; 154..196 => 1.59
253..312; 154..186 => 1.59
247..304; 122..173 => 1.66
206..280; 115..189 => 1.52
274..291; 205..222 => 1.19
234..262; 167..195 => 1.35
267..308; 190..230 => 1.31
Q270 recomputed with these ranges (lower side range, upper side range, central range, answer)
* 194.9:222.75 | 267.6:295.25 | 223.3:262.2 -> 0.44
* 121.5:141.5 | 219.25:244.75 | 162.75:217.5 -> 3.49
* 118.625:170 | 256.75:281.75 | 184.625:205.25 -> 1.63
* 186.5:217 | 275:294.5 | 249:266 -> 0.39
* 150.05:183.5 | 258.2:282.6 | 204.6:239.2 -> -0.93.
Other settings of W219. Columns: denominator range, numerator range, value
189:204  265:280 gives 1.48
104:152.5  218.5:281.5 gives 1.73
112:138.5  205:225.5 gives 1.54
